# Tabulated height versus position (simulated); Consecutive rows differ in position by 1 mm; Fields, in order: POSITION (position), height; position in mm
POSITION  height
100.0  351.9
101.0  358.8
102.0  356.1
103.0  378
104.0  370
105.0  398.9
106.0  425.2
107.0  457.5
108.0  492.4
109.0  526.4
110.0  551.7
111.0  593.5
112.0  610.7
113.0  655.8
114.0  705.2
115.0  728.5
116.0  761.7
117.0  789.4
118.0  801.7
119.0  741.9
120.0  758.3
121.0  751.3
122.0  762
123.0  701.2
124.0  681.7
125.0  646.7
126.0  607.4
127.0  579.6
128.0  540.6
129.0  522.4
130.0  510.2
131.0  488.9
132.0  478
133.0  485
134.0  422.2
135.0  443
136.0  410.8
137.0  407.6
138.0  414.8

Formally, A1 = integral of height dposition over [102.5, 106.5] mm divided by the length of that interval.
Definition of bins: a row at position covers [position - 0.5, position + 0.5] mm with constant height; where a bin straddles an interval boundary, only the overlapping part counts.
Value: 393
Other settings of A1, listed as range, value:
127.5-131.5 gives 516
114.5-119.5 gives 765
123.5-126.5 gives 645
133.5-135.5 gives 433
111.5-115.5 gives 675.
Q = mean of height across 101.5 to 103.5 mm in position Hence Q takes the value 367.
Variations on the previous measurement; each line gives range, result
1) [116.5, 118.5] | 796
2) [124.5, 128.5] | 594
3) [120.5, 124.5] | 724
